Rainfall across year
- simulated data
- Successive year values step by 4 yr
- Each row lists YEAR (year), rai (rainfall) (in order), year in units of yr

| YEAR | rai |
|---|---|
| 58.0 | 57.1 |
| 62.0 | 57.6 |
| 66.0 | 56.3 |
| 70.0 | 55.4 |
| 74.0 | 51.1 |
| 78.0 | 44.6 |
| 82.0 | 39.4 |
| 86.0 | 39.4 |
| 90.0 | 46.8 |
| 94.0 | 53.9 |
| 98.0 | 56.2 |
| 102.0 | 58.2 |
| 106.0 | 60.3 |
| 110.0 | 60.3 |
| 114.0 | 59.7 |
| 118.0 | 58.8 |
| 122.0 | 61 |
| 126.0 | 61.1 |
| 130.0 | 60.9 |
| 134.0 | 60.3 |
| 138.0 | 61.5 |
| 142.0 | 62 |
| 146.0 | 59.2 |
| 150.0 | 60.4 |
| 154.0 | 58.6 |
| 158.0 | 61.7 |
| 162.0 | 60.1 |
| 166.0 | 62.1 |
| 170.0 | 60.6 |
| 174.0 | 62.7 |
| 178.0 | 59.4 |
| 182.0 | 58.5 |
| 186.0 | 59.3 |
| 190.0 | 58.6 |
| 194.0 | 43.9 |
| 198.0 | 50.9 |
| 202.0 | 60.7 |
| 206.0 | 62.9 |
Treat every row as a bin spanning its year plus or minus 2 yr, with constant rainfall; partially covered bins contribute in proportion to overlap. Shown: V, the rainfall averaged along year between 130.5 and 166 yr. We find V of 60.6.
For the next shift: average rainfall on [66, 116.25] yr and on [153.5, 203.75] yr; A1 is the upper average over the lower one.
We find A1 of 1.11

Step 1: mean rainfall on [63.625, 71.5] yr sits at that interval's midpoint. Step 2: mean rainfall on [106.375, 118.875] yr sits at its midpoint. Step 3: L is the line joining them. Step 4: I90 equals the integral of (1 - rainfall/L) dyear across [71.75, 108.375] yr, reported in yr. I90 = 4.9 yr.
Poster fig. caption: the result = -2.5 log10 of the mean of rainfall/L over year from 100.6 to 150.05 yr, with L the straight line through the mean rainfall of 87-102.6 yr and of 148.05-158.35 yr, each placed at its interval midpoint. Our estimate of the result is -0.07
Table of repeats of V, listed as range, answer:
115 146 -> 60.7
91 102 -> 54.9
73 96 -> 45.6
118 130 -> 60.6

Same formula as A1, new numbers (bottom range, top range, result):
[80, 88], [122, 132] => 1.55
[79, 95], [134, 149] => 1.37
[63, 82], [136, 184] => 1.19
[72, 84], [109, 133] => 1.34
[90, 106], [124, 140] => 1.10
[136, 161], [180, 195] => 0.92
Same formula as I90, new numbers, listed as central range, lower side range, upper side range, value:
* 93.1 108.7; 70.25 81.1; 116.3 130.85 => -0.8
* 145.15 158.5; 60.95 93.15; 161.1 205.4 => -1.1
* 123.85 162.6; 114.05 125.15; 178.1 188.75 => -0.6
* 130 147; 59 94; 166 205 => -2.2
